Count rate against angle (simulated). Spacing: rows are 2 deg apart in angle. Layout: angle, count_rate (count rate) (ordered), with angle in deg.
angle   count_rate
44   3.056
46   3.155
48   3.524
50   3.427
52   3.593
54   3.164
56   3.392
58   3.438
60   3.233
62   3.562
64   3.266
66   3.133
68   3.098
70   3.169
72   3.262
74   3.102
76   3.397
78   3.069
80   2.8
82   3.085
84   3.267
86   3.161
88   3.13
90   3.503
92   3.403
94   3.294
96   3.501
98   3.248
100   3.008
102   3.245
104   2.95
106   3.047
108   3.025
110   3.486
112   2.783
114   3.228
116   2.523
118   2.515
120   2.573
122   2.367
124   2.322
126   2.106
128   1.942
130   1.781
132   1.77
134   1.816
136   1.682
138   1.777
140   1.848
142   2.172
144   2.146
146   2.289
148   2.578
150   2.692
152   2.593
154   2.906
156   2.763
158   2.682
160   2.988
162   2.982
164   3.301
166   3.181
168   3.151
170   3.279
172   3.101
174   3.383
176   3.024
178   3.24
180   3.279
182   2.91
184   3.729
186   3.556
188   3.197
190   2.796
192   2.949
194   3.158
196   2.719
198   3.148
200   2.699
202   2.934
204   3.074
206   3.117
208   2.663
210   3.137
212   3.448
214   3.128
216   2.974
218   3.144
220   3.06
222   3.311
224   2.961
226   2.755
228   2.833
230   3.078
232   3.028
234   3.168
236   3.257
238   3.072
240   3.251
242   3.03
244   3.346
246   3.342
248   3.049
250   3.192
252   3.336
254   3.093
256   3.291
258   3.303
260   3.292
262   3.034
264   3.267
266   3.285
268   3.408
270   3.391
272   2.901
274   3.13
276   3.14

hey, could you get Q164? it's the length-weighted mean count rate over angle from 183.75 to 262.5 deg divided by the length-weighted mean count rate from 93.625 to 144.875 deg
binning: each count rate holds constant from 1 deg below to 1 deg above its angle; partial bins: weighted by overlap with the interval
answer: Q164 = 1.2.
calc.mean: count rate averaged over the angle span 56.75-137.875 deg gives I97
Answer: 2.9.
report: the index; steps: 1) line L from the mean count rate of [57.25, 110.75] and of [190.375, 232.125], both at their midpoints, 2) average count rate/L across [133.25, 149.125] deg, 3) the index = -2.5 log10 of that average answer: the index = 0.46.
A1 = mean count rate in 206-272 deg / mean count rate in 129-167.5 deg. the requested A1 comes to 1.30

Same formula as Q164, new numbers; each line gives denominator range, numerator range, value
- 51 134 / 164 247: 1.04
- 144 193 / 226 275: 1.06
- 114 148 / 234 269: 1.50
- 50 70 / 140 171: 0.83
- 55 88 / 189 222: 0.94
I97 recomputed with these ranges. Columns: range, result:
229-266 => 3.19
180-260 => 3.11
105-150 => 2.36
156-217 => 3.09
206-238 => 3.06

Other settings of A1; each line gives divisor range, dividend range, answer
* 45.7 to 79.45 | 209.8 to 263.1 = 0.96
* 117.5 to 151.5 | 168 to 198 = 1.48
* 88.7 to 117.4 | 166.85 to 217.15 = 0.99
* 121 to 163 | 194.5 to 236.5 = 1.32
